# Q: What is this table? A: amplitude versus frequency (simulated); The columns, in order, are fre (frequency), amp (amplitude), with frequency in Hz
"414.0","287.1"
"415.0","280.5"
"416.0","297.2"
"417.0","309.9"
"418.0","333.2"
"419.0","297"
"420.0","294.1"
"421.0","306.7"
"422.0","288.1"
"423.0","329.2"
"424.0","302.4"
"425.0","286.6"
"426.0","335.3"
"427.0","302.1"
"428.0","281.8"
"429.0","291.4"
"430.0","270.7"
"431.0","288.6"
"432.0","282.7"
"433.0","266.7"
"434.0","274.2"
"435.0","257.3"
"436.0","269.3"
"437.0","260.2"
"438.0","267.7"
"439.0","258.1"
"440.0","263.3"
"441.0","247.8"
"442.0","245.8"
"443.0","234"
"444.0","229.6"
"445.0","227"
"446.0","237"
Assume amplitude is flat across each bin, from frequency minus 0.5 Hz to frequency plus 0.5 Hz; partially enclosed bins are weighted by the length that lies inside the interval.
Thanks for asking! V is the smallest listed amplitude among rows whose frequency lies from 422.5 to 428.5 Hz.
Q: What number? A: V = 281.8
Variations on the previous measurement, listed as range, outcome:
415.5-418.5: 297.2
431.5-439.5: 257.3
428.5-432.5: 270.7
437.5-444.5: 229.6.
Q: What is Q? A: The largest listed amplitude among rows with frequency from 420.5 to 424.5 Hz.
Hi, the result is 329.2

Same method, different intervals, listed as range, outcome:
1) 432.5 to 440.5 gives 274.2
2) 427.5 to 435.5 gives 291.4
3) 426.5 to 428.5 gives 302.1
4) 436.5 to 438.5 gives 267.7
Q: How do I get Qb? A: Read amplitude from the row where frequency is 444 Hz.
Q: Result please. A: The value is 229.6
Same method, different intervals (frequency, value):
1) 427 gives 302.1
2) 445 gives 227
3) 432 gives 282.7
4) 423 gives 329.2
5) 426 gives 335.3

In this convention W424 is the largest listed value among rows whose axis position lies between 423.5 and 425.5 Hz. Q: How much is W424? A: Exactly 302.4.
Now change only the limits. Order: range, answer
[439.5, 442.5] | 263.3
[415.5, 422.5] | 333.2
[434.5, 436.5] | 269.3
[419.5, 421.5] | 306.7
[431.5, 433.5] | 282.7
